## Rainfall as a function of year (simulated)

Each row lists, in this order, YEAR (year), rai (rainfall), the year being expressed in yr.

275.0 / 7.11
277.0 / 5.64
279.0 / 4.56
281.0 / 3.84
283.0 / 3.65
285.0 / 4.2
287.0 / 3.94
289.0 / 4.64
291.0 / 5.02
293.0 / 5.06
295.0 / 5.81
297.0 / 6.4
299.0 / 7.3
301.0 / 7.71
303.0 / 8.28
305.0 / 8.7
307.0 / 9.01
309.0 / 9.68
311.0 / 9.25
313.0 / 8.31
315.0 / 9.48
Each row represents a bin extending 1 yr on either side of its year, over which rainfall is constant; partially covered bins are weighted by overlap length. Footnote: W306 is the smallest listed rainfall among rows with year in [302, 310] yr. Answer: 8.28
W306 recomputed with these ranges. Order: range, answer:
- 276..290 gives 3.65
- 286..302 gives 3.94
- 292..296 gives 5.06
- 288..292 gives 4.64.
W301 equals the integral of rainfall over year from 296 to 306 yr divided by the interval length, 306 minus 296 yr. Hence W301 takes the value 7.68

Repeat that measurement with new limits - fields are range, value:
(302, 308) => 8.66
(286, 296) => 4.89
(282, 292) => 4.29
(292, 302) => 6.46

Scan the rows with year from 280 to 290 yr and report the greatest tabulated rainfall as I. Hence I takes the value 4.64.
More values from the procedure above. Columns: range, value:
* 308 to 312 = 9.68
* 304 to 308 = 9.01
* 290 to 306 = 8.7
